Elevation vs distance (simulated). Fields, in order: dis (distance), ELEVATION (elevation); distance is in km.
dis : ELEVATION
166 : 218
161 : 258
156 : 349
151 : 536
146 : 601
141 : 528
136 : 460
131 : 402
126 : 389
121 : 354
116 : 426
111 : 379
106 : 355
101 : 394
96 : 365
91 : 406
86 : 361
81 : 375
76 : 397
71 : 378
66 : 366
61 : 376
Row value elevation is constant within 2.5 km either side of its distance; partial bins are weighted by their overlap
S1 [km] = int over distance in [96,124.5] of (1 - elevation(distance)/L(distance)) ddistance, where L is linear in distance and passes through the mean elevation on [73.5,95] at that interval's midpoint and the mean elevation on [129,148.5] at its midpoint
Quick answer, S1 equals 3.8 km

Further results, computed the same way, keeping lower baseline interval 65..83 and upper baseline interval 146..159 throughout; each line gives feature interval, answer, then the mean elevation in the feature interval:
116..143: 1.0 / 425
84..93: 0.3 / 384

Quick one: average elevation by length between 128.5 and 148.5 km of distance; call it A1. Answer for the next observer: 498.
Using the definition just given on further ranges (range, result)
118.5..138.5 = 401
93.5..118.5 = 384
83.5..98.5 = 377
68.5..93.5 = 383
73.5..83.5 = 386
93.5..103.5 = 380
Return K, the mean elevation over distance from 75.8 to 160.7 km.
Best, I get 413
